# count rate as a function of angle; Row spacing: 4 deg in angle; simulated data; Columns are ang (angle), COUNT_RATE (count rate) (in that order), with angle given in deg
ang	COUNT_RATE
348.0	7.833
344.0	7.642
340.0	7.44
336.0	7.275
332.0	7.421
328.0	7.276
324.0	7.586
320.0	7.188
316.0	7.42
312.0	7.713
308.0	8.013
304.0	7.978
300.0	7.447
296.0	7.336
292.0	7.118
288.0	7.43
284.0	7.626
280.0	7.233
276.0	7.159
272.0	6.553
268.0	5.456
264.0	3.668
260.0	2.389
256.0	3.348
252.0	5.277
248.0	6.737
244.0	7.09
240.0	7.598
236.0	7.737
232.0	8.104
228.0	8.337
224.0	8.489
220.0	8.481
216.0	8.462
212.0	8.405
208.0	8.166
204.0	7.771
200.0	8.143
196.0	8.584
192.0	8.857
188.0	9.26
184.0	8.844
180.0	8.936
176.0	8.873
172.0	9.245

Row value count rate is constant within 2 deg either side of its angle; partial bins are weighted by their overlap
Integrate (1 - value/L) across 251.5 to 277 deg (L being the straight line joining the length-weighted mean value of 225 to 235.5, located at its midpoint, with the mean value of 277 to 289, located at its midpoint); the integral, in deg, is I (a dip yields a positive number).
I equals 9.8 deg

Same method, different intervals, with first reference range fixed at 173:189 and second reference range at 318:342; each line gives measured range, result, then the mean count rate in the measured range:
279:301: 1.2 deg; 7.37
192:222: 1.3 deg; 8.33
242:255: 3.3 deg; 6.14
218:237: 0.5 deg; 8.26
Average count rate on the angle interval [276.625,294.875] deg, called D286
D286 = 7.34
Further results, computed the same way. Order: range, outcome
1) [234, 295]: 6.18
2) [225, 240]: 8.03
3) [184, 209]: 8.51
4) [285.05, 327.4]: 7.52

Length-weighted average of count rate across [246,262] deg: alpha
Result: 4.44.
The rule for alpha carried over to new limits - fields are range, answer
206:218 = 8.34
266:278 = 6.39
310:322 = 7.44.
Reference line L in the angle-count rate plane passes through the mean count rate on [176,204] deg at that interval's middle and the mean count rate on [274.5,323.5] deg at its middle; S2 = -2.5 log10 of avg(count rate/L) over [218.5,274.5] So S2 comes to 0.263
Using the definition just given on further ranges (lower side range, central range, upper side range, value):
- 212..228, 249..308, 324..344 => 0.26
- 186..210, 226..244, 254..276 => -0.24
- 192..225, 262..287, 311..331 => 0.23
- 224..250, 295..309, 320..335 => -0.03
